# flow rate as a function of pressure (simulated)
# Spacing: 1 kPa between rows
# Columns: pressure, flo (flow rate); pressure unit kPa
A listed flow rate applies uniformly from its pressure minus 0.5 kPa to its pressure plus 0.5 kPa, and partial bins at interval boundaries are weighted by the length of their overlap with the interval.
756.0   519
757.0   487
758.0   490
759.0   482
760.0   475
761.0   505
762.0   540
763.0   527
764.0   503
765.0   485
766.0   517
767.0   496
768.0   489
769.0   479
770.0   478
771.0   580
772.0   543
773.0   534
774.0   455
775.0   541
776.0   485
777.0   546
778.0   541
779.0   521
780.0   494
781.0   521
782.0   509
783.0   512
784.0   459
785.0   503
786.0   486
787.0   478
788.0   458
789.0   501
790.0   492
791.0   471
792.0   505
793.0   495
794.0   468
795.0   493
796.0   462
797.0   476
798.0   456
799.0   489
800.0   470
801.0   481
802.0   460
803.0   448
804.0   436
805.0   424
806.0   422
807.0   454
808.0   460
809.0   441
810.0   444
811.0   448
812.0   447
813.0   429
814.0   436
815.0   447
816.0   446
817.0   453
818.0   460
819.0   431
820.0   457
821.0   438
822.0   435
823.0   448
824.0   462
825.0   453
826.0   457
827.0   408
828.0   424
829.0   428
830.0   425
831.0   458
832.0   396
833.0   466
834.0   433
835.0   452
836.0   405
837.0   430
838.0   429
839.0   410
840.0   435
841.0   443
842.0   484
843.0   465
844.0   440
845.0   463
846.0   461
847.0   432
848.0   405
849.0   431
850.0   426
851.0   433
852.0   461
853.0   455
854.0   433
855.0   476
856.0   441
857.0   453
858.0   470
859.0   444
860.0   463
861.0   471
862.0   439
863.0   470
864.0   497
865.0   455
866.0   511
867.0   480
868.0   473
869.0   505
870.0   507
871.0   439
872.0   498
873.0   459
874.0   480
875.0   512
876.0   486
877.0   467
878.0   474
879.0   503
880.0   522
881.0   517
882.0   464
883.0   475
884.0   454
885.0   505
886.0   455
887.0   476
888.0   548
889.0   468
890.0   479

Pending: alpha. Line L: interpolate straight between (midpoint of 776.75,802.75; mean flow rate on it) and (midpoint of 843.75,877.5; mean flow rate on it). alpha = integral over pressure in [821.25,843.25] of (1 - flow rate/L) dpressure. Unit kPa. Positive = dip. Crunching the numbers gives 1.6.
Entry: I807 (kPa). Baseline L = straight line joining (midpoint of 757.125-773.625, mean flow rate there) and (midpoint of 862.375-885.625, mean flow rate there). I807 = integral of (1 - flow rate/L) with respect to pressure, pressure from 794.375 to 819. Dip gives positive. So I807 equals 2.2 kPa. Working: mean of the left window 507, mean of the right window 485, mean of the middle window 453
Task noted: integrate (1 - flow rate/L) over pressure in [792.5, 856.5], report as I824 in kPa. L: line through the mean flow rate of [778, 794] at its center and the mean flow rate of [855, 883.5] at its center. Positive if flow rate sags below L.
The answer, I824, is 5.3 kPa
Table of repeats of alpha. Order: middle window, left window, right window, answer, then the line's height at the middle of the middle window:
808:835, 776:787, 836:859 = 1.54 kPa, 468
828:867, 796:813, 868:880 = 2.15 kPa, 473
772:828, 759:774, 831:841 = 0.10 kPa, 471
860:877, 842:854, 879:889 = -0.32 kPa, 470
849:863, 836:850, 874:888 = 0.13 kPa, 455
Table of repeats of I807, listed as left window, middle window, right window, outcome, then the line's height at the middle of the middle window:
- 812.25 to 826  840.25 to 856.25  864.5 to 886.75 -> 0.64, 465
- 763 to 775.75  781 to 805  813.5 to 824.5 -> 0.04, 479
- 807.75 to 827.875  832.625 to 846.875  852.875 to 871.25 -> 0.40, 456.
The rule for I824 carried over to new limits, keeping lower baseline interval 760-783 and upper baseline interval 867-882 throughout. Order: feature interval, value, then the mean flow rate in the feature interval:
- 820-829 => 1.1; 441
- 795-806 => 1.0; 460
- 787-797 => 0.5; 482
